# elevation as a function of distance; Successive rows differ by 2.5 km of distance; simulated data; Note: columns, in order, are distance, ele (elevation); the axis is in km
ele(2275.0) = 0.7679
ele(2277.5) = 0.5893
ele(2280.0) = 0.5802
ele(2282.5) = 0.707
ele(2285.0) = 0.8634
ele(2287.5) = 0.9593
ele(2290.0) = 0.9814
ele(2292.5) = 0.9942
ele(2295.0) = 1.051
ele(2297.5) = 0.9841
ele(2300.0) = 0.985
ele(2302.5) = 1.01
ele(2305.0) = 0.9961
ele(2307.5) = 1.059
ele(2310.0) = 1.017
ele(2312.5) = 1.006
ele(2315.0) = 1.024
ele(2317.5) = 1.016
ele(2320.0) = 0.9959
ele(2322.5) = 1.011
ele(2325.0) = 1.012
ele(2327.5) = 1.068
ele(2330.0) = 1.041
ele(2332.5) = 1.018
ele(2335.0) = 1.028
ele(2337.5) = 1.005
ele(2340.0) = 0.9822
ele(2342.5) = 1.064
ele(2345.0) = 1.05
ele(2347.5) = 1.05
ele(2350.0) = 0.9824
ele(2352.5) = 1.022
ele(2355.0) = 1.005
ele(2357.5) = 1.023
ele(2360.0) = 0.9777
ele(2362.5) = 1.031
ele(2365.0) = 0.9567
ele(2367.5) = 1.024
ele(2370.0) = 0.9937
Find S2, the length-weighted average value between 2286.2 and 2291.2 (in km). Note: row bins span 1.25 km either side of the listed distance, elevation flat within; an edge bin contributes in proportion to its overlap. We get 0.969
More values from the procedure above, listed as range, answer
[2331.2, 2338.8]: 1.02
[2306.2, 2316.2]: 1.03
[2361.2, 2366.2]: 0.994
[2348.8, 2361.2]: 1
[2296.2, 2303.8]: 0.993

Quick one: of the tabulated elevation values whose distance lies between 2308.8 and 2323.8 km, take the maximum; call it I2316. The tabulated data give 1.024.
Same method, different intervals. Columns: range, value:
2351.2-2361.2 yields 1.023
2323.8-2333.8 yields 1.068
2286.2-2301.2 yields 1.051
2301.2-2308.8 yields 1.059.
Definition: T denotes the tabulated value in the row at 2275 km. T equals 0.7679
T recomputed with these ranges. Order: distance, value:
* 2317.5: 1.016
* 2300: 0.985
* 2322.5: 1.011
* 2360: 0.9777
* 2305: 0.9961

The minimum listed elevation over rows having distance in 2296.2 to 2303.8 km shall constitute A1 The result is 0.9841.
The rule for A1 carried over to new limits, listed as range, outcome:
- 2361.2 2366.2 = 0.9567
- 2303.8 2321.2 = 0.9959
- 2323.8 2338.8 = 1.005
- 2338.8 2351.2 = 0.9822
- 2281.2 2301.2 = 0.707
